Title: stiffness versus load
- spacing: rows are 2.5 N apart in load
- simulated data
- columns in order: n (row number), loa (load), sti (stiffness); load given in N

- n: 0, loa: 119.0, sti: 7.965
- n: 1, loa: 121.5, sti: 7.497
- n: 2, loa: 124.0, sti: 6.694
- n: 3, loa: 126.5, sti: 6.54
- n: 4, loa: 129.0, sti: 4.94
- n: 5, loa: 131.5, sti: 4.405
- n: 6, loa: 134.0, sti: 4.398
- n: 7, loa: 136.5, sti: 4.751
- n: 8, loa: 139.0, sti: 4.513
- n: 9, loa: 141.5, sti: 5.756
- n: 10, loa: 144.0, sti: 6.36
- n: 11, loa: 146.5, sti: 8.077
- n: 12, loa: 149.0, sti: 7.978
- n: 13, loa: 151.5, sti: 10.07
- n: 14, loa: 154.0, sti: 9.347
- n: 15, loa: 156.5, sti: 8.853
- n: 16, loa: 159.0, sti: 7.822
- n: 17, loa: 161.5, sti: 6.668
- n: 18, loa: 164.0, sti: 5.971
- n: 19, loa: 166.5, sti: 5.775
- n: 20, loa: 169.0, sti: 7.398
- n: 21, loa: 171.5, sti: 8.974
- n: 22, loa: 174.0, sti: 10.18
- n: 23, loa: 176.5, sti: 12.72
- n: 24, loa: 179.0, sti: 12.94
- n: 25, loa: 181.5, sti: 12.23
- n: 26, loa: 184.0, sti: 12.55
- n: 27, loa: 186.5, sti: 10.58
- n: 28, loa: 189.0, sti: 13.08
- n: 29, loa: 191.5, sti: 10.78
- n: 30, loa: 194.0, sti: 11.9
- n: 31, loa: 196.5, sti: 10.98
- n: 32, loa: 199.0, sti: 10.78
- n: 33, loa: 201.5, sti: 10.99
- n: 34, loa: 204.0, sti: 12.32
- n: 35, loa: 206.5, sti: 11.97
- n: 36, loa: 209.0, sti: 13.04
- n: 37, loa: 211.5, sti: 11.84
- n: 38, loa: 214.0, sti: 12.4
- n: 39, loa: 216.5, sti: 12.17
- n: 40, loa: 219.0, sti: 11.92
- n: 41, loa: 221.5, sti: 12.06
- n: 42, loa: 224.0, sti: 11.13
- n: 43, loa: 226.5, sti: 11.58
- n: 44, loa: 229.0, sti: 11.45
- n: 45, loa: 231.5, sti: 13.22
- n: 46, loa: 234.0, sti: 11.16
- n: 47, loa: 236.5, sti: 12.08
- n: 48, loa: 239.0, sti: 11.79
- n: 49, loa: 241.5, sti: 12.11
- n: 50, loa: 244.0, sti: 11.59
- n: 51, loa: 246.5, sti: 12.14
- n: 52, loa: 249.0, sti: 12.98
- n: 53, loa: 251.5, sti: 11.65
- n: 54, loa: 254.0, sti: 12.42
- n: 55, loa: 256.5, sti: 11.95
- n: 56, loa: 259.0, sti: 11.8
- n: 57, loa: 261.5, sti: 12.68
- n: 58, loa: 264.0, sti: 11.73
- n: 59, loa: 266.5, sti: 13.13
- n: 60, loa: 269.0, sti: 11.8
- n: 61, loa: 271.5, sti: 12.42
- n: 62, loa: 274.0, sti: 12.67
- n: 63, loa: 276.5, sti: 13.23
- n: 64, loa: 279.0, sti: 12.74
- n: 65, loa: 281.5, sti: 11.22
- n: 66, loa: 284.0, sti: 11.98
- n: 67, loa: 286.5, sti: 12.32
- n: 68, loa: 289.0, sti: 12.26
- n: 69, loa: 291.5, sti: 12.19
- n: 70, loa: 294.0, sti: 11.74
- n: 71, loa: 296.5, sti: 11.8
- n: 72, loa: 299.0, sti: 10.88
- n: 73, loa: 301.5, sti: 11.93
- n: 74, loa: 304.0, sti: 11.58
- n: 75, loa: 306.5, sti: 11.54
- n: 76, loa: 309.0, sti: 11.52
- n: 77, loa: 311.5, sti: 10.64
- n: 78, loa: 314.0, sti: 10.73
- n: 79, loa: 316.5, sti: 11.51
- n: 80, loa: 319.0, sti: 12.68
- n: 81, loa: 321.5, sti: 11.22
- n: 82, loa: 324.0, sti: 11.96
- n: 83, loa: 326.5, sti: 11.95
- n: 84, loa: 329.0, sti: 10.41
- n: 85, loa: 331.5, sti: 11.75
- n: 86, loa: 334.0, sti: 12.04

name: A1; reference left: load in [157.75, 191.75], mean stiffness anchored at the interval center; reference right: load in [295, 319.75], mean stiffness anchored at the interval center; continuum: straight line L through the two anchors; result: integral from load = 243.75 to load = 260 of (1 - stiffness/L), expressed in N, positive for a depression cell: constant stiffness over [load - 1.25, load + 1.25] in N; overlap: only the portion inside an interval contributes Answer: -2.0 N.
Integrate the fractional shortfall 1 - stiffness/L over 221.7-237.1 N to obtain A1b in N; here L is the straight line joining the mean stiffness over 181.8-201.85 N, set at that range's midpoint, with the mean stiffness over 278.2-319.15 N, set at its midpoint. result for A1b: -0.3 N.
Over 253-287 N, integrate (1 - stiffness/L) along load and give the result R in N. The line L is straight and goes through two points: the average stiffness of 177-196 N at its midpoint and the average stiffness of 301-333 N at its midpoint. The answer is -1.8 N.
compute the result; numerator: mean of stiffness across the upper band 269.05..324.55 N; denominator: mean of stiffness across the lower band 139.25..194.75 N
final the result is 1.28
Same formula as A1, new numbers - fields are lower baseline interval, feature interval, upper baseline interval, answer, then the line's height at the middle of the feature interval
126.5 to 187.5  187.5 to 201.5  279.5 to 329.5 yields -3.94 N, 8.93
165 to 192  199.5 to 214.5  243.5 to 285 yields -1.15 N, 11.2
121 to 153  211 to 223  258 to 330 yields -3.85 N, 9.14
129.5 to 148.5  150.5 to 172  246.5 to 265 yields -3.38 N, 6.81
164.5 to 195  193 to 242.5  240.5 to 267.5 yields -1.81 N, 11.4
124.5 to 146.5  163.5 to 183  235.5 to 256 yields -4.80 N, 7.7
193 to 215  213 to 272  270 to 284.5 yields 0.27 N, 12.1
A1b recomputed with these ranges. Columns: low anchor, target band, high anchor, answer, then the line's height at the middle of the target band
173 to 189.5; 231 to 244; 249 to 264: 0.16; 12.1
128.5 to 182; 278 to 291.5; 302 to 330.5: -1.74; 10.7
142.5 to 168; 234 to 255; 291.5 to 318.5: -4.46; 9.93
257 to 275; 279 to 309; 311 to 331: 0.15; 11.9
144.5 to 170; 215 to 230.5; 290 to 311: -3.64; 9.52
